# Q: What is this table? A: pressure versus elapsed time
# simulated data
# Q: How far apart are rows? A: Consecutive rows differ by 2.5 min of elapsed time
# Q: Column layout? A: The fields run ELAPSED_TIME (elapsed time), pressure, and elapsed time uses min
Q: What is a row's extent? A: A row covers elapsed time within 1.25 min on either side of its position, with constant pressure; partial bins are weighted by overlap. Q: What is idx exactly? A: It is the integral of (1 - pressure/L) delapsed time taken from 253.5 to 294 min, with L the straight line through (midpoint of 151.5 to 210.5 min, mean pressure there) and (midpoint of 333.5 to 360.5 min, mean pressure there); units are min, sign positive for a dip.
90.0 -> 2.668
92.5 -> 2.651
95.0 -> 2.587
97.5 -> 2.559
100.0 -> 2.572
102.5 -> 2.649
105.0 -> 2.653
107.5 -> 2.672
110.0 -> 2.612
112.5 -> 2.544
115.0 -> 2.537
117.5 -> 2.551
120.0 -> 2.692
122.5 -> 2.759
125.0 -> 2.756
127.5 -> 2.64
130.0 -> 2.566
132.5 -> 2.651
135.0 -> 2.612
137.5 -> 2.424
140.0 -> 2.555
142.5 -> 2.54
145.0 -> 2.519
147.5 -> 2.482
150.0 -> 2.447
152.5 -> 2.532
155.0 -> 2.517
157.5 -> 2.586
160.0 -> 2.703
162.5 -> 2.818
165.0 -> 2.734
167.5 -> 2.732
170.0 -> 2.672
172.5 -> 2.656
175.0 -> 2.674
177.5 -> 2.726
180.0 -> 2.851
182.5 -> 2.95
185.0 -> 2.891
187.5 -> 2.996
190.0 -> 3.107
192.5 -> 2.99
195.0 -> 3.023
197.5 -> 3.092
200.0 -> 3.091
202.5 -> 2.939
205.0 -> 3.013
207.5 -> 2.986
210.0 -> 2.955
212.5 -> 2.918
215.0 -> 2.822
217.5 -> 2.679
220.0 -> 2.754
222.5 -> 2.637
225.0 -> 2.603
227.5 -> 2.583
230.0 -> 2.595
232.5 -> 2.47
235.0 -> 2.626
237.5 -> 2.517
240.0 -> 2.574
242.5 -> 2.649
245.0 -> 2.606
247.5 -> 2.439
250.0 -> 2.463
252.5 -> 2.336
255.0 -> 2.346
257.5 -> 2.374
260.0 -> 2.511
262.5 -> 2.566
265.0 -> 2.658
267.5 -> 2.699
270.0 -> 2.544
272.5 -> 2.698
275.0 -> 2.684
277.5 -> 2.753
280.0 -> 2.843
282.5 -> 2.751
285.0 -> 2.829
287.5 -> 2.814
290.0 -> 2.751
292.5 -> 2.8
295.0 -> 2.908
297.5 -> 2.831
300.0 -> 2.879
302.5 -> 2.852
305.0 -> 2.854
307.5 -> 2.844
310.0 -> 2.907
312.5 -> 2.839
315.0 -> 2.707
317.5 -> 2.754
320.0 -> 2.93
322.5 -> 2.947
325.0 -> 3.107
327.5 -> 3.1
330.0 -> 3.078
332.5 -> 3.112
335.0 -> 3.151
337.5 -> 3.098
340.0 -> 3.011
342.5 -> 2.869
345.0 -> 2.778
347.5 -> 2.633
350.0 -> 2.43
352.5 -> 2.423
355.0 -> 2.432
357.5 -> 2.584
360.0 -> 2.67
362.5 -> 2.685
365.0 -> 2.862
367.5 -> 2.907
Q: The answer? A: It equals 1.8 min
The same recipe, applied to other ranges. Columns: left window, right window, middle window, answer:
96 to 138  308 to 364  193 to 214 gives -2.3 min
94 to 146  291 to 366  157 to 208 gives -3.8 min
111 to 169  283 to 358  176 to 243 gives -3.0 min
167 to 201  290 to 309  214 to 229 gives 1.0 min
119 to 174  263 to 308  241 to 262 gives 2.0 min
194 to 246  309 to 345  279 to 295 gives 0.5 min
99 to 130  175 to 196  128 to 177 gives 3.3 min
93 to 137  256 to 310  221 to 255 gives 2.1 min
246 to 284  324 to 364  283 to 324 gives -2.2 min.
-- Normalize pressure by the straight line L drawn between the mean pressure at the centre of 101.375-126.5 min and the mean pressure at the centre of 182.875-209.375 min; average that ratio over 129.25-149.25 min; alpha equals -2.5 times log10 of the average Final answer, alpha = 0.088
